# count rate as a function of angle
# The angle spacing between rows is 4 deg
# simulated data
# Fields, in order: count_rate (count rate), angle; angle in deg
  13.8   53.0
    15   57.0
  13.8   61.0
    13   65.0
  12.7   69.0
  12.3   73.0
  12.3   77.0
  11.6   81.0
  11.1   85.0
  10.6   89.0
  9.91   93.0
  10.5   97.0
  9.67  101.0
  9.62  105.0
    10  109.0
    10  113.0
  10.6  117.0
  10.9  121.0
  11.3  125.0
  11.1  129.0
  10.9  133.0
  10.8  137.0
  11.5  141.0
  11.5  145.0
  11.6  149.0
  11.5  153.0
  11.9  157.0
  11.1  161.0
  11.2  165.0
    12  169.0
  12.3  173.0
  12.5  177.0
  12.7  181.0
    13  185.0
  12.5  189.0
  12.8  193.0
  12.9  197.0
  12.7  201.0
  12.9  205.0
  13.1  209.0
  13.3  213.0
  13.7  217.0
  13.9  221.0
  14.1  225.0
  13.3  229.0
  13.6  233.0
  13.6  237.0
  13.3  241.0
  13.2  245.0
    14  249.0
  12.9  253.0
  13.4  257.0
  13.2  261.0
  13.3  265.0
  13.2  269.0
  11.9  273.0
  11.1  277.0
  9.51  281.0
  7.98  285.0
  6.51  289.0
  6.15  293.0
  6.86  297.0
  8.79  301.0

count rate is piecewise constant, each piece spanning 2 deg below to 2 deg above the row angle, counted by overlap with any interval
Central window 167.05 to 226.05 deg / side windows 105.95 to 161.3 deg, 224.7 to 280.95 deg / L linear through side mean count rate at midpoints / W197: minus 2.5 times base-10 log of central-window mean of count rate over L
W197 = -0.08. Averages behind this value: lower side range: 11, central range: 12.9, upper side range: 13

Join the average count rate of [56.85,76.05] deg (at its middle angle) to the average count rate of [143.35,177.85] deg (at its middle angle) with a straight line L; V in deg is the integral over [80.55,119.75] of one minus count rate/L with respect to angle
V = 7.17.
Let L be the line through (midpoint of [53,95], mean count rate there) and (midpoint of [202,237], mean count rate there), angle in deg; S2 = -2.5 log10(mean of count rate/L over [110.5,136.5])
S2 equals 0.18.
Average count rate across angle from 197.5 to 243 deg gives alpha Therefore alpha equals 13.4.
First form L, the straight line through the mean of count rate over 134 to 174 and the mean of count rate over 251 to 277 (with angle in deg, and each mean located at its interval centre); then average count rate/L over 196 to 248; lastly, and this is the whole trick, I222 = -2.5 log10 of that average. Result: -0.088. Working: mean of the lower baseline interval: 11.5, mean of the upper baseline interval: 12.8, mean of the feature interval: 13.4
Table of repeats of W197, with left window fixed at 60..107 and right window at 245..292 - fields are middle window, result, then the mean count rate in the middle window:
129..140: 0.04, 11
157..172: -0.01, 11.6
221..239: -0.19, 13.7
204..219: -0.16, 13.3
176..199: -0.12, 12.7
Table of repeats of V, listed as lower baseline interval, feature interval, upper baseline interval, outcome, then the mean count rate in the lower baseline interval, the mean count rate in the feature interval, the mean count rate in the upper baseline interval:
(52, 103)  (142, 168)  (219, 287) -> 1.7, 12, 11.5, 12.7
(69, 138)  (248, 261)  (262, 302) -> -4.7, 10.8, 13.4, 9.64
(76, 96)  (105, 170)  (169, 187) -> 4.5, 11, 11.1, 12.6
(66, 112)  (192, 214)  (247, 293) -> -3.5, 11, 12.9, 11.3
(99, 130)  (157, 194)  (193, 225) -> 0.1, 10.4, 12.2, 13.2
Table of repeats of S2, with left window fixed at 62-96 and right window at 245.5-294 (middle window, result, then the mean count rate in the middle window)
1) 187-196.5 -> -0.112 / 12.7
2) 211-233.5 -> -0.198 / 13.7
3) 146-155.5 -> -0.002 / 11.6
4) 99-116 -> 0.180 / 9.87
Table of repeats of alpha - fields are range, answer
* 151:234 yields 12.7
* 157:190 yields 12.1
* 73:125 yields 10.7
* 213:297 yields 12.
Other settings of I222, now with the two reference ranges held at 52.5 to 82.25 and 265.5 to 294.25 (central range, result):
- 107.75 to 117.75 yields 0.21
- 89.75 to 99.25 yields 0.23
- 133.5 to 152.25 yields 0.05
